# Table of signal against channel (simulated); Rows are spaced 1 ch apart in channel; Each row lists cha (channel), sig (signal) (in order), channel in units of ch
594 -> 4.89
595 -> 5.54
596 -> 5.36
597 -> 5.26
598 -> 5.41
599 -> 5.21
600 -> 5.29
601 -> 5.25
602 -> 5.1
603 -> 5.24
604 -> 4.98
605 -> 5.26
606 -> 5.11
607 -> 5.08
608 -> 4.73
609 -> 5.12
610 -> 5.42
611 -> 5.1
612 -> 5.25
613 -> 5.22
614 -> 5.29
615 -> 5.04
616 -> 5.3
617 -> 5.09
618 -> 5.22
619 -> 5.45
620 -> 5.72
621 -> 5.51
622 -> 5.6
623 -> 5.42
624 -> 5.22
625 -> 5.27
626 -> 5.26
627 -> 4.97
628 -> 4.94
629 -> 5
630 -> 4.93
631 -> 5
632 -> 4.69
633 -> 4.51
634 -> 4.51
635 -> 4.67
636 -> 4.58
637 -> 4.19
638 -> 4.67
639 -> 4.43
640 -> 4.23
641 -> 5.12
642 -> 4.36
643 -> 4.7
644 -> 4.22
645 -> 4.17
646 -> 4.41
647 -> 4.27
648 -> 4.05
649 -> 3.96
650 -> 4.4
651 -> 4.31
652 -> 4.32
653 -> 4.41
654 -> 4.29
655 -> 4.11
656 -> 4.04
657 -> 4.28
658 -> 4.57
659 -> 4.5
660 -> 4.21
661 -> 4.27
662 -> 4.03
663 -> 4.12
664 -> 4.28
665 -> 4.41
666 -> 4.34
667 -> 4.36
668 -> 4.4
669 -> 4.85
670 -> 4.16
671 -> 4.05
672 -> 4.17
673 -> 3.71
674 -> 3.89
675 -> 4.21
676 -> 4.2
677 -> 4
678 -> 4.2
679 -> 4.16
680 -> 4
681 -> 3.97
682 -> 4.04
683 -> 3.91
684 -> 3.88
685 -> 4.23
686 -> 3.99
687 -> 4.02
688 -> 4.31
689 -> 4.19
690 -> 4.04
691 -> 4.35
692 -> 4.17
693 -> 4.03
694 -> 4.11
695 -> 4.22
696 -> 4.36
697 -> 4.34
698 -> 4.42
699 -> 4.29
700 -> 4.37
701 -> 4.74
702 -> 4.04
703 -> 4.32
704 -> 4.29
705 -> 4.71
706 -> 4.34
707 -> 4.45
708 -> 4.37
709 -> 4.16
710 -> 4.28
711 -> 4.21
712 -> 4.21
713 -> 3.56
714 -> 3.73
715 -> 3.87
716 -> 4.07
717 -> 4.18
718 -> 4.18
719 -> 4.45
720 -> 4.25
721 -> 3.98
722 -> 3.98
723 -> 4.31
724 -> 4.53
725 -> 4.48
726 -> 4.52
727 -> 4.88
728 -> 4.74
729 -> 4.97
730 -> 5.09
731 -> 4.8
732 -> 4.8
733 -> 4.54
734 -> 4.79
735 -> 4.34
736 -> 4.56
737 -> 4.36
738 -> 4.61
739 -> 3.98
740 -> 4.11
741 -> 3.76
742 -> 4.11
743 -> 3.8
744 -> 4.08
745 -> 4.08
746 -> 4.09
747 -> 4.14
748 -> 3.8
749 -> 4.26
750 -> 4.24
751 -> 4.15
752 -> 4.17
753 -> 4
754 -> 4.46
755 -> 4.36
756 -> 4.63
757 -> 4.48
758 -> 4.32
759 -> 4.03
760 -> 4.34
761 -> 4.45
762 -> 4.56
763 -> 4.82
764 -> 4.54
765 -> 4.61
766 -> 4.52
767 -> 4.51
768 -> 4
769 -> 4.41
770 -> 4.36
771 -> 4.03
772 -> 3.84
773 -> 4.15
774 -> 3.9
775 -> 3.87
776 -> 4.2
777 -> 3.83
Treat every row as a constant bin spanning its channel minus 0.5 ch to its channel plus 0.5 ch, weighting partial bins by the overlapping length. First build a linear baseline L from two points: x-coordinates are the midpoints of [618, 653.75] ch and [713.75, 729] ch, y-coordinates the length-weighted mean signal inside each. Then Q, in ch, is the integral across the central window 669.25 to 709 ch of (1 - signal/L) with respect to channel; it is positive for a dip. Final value 2.5 ch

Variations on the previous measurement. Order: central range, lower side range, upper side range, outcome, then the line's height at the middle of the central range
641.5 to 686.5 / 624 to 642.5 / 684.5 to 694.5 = 2.1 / 4.42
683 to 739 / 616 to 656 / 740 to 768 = 1.3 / 4.43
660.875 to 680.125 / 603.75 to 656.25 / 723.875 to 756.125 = 1.9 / 4.65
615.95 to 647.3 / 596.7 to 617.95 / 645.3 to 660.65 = -1.0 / 4.7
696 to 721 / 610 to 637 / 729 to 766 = 1.9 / 4.59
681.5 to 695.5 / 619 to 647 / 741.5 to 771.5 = 1.4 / 4.58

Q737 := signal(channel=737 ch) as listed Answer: 4.36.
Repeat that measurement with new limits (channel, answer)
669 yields 4.85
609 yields 5.12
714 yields 3.73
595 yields 5.54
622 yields 5.6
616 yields 5.3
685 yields 4.23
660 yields 4.21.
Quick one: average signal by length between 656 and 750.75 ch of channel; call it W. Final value 4.25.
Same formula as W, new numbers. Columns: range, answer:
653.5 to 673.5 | 4.26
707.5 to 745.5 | 4.31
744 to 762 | 4.24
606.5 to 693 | 4.53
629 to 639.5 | 4.64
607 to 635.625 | 5.12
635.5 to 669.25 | 4.35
